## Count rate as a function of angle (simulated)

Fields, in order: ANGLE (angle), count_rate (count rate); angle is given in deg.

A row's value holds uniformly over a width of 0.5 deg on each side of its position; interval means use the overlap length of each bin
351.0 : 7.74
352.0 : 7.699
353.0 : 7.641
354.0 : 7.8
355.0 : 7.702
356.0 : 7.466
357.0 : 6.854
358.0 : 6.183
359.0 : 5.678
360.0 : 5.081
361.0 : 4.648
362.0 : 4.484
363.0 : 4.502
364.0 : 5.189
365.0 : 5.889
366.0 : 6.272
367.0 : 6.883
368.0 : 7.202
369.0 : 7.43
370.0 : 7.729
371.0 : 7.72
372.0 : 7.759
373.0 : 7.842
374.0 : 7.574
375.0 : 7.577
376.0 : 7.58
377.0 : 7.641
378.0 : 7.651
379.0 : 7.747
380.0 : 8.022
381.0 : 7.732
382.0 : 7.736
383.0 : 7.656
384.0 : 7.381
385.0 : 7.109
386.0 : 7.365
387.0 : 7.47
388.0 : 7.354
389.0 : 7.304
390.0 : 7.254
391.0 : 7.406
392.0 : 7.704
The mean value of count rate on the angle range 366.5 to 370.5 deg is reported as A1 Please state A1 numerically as 7.31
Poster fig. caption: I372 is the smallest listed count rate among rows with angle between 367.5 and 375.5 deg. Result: 7.202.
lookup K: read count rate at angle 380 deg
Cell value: 8.022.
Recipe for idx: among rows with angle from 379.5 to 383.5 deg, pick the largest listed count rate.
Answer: 8.022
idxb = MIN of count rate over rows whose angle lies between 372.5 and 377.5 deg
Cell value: 7.574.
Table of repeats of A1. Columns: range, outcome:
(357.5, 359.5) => 5.93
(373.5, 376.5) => 7.58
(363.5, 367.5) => 6.06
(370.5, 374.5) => 7.72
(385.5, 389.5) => 7.37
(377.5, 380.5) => 7.81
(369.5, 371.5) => 7.72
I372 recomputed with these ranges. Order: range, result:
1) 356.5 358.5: 6.183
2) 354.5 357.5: 6.854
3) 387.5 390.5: 7.254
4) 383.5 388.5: 7.109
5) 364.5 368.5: 5.889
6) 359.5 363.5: 4.484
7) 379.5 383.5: 7.656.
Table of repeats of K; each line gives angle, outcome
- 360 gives 5.081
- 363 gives 4.502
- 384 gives 7.381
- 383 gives 7.656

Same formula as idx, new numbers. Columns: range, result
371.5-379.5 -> 7.842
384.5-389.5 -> 7.47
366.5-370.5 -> 7.729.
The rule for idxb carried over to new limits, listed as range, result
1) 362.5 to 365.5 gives 4.502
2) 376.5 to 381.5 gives 7.641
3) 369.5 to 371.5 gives 7.72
